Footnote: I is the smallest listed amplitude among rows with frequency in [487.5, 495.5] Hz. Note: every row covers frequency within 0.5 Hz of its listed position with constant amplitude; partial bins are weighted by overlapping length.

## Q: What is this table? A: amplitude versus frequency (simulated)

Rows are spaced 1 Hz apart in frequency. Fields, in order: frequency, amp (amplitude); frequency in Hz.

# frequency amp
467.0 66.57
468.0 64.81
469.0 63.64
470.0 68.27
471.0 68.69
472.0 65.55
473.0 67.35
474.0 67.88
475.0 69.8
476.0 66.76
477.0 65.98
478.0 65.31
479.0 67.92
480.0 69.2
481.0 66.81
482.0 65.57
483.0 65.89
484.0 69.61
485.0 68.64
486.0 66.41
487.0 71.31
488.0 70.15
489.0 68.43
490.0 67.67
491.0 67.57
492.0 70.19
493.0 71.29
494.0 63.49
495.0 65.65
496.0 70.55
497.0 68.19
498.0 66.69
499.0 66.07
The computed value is 63.49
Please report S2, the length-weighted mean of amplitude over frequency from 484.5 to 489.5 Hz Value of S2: 69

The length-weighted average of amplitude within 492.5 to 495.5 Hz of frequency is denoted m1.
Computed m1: 66.8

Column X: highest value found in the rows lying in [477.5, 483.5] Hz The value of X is 69.2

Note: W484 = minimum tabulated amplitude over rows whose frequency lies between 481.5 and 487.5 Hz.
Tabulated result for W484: 65.57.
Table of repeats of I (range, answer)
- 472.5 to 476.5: 66.76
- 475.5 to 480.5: 65.31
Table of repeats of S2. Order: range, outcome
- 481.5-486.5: 67.2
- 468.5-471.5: 66.9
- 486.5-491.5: 69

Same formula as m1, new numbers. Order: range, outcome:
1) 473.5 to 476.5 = 68.1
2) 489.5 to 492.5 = 68.5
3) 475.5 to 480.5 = 67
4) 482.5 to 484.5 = 67.8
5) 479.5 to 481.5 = 68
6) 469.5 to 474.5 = 67.5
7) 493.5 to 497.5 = 67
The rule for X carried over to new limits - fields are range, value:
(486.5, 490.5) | 71.31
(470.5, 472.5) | 68.69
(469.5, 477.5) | 69.8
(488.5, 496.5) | 71.29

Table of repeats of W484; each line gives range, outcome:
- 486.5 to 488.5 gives 70.15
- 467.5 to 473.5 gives 63.64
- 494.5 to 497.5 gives 65.65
